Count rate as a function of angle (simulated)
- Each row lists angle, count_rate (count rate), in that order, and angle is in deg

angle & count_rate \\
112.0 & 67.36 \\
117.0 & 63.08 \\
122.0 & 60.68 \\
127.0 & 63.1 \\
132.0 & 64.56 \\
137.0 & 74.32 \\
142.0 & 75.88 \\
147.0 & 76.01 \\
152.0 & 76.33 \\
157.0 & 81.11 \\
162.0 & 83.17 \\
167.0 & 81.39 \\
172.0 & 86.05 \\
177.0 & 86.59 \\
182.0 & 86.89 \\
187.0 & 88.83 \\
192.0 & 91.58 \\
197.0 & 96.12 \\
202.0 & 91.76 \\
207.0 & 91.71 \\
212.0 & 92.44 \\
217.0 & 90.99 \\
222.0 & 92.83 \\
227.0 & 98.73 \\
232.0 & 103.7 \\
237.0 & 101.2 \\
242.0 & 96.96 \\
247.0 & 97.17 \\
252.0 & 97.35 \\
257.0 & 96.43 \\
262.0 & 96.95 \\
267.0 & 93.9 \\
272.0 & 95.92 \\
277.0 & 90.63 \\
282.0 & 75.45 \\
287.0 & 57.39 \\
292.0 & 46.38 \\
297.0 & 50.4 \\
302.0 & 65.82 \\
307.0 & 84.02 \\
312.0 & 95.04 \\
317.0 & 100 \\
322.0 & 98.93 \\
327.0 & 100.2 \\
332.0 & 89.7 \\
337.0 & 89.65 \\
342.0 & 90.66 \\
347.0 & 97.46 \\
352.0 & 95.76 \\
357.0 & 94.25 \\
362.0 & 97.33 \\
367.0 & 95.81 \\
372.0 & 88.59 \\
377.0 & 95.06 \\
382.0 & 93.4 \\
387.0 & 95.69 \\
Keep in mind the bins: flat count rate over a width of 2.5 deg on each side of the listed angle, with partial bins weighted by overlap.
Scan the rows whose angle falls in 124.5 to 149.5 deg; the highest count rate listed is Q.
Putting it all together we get 76.01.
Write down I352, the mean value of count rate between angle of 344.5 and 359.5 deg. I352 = 95.8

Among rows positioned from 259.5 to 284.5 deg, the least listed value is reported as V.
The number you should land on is 75.45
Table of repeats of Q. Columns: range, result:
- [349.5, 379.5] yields 97.33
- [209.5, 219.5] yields 92.44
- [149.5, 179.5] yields 86.59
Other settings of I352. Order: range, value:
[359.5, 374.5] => 93.9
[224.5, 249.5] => 99.6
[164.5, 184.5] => 85.2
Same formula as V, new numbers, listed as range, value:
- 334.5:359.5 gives 89.65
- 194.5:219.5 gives 90.99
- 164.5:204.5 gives 81.39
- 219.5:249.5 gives 92.83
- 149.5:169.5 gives 76.33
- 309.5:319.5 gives 95.04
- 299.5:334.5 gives 65.82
